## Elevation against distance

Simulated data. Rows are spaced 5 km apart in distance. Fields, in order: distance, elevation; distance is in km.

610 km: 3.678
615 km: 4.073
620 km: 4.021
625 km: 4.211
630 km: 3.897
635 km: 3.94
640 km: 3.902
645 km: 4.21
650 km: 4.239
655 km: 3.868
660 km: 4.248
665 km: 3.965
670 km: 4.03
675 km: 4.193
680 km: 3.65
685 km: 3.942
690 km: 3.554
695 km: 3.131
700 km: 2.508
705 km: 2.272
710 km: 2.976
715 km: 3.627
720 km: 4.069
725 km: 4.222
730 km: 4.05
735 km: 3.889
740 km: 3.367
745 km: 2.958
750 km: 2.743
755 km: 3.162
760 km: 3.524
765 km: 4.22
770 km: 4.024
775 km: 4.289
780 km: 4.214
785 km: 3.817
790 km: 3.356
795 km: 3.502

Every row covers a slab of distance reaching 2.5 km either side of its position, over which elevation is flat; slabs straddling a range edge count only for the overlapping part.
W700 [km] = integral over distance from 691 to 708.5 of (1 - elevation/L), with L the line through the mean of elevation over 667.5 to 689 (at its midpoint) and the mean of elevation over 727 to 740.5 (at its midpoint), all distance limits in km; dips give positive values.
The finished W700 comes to 5.21 km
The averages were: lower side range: 3.93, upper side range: 3.84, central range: 2.73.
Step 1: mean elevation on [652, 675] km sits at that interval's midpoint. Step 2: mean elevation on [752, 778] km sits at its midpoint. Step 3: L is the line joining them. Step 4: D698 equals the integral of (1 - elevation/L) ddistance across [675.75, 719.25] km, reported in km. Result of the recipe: 7.61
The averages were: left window 4.05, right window 3.83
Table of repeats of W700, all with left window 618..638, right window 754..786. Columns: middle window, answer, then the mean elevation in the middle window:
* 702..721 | 3.9 km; 3.15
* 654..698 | 1.8 km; 3.83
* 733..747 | 1.9 km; 3.4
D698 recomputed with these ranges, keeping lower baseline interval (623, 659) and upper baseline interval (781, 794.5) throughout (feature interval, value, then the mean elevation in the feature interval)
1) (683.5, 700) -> 2.3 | 3.36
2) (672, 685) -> 0.0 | 3.93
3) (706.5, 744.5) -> 1.5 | 3.66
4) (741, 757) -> 3.3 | 2.99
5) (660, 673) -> -0.3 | 4.05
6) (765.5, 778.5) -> -1.7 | 4.17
